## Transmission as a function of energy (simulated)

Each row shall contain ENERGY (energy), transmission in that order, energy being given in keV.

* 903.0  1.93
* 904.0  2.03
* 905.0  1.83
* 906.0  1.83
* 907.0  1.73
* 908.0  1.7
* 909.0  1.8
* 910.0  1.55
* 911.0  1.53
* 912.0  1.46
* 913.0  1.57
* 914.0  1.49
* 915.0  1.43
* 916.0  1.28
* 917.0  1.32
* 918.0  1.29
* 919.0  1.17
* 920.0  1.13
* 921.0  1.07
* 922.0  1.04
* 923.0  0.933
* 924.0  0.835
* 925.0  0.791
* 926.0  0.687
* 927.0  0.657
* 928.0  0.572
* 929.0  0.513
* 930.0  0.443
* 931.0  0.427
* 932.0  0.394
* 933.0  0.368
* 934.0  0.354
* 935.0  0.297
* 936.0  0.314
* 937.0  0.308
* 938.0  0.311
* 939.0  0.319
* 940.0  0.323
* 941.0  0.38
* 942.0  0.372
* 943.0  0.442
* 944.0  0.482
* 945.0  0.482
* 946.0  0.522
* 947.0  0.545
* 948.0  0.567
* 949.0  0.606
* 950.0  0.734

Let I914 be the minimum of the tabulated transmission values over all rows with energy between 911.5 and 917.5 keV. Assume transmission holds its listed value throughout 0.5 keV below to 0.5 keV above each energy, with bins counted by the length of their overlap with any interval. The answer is 1.28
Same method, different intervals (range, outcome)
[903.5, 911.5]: 1.53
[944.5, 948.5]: 0.482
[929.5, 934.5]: 0.354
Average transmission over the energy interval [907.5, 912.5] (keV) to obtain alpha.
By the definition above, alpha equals 1.61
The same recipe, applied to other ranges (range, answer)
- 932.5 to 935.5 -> 0.34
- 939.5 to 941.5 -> 0.352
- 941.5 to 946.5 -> 0.46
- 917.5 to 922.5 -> 1.14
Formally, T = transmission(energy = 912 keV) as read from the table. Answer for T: 1.46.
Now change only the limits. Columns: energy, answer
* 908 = 1.7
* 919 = 1.17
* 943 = 0.442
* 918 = 1.29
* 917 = 1.32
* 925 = 0.791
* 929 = 0.513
